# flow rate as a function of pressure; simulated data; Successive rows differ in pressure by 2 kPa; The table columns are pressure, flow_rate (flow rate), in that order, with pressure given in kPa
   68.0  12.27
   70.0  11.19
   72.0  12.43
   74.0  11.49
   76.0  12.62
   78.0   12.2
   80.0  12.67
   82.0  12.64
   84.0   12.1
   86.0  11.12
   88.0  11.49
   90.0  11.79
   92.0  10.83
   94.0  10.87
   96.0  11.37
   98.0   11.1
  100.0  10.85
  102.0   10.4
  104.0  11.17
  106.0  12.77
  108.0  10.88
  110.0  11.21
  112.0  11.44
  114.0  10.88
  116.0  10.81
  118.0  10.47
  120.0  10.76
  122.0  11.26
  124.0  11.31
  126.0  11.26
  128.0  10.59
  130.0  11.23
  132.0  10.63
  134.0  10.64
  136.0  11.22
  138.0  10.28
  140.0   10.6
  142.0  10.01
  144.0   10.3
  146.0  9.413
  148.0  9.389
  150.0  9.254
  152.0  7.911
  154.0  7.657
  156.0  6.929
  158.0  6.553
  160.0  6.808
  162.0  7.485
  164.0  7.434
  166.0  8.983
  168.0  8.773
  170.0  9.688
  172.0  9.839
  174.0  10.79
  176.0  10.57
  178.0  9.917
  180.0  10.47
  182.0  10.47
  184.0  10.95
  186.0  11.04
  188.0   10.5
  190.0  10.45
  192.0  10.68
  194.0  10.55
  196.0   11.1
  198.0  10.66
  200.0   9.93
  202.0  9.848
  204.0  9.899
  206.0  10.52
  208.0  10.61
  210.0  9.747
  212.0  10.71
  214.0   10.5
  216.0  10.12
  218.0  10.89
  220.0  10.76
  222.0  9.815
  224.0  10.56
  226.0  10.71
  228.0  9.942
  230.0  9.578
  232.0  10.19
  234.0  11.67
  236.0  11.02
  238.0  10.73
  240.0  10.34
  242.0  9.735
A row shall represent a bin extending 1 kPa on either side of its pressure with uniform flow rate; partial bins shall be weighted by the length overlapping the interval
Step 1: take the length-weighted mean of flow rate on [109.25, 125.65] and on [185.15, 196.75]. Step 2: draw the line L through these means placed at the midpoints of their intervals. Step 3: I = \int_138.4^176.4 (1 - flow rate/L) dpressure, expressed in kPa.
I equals 7.0 kPa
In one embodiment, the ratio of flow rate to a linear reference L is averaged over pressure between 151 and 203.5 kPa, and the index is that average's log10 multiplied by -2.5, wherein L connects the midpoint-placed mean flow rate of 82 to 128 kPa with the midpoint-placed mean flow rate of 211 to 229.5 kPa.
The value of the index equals 0.13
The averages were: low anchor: 11.2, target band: 9.47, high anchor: 10.4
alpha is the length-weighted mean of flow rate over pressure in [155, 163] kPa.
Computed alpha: 6.94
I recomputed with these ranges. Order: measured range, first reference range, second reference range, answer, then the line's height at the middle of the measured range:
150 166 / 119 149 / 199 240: 4.6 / 10.5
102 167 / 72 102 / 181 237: 7.4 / 11.2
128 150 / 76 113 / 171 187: 1.3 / 11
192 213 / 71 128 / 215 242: 0.6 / 10.7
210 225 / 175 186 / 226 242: 0.1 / 10.5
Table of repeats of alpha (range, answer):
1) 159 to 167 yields 7.68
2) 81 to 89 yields 11.8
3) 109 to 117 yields 11.1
